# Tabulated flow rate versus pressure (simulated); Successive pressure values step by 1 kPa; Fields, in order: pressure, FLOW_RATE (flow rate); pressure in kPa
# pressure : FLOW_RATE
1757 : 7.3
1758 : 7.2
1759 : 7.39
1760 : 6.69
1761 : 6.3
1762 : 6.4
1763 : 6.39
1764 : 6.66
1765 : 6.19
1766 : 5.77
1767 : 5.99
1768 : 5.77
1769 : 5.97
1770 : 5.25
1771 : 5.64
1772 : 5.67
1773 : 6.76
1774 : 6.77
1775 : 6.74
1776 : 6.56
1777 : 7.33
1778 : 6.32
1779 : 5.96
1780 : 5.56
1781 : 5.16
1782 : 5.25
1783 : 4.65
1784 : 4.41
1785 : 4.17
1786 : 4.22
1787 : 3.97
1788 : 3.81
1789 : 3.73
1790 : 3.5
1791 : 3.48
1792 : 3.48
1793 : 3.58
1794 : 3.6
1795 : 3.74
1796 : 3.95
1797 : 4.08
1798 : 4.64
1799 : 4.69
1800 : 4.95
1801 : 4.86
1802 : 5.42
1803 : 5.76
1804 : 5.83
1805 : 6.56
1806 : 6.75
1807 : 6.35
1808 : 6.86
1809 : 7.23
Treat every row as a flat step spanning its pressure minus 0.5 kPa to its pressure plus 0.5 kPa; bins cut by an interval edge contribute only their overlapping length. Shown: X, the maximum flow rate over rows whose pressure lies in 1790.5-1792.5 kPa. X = 3.48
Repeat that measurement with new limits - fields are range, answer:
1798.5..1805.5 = 6.56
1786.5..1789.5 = 3.97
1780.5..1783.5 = 5.25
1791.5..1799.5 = 4.69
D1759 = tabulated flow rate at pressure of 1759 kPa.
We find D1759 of 7.39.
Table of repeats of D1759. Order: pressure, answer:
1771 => 5.64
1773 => 6.76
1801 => 4.86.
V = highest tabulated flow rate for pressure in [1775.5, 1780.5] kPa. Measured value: 7.33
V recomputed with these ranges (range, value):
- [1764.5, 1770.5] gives 6.19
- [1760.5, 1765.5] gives 6.66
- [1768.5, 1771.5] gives 5.97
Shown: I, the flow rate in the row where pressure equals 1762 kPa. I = 6.4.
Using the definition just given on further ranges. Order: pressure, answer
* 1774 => 6.77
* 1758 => 7.2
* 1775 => 6.74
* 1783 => 4.65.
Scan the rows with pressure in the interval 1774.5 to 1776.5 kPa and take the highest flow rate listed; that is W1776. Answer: 6.74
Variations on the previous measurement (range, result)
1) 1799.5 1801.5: 4.95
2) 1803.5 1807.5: 6.75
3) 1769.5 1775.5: 6.77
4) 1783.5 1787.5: 4.41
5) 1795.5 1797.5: 4.08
